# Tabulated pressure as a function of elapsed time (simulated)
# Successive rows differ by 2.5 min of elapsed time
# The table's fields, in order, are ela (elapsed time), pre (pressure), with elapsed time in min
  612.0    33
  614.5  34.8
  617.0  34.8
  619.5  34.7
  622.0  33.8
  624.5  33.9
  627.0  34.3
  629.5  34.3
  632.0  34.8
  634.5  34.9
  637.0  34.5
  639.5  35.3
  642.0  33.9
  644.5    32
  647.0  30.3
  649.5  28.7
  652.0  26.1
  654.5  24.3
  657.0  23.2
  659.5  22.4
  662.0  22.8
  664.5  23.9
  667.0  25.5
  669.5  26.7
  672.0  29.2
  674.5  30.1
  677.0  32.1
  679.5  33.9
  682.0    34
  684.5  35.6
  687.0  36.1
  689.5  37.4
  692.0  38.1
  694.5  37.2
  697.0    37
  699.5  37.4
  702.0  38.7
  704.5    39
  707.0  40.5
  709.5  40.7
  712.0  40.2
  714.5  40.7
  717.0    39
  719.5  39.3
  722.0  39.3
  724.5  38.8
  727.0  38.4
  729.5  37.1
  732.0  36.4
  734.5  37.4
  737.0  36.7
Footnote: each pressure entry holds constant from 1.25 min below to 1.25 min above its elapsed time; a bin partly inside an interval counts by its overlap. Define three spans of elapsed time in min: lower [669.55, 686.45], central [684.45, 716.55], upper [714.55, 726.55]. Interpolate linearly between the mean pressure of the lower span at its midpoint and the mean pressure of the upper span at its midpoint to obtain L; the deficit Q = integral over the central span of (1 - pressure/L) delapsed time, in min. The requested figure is -2.29 min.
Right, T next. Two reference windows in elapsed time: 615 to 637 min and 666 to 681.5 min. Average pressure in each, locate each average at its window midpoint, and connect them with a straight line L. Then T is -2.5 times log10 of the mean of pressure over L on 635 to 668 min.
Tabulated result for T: 0.15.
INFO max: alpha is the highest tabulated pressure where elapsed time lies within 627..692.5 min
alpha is 38.1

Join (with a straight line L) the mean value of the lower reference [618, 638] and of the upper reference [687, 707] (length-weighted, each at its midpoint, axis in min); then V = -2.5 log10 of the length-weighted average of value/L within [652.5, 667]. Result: 0.46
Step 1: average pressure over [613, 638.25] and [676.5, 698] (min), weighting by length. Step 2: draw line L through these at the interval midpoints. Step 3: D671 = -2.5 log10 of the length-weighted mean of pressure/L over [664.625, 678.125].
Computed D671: 0.25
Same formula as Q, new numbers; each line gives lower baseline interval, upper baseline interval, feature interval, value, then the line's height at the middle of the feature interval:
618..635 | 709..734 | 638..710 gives 9.1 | 36.6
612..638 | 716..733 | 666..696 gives 2.9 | 36.6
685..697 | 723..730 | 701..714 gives -0.8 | 37.6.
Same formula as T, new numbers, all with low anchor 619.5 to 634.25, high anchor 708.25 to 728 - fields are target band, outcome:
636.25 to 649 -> 0.07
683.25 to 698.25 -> 0.03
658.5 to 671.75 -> 0.43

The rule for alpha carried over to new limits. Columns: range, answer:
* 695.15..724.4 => 40.7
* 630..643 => 35.3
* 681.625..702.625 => 38.7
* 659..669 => 25.5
